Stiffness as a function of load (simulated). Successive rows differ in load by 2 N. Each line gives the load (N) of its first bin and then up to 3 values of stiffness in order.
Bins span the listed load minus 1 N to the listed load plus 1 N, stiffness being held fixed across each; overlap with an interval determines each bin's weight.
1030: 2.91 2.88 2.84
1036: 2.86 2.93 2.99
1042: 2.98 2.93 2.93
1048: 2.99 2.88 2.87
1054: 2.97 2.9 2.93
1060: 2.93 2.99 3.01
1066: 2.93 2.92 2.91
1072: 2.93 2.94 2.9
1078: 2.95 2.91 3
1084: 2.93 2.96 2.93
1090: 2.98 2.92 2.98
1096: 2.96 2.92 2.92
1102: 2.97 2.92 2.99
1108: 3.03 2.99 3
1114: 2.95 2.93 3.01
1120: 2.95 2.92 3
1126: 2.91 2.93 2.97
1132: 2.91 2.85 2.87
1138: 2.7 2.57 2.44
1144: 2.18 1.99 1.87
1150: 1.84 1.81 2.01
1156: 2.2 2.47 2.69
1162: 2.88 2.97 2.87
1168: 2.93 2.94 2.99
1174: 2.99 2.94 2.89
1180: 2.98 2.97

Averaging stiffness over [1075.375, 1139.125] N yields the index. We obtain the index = 2.94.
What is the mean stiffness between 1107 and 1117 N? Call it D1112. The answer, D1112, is 2.98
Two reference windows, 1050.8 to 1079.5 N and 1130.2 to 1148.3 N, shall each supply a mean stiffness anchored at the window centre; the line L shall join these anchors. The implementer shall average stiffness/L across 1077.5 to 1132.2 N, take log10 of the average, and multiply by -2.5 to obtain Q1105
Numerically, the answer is -0.092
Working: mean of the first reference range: 2.93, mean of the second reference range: 2.53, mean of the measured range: 2.96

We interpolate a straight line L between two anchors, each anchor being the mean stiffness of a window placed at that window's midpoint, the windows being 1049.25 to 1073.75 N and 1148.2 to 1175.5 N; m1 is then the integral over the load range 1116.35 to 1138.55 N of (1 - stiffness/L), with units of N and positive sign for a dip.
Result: -1.8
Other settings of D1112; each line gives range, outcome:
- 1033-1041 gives 2.9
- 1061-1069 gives 2.96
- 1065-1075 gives 2.93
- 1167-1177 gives 2.96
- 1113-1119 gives 2.96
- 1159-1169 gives 2.87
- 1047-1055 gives 2.93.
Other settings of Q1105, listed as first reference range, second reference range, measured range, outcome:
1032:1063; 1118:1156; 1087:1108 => -0.09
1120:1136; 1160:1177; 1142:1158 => 0.39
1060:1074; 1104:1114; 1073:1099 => 0.01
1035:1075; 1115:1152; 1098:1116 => -0.09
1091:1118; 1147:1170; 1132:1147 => 0.04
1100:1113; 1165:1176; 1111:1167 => 0.13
